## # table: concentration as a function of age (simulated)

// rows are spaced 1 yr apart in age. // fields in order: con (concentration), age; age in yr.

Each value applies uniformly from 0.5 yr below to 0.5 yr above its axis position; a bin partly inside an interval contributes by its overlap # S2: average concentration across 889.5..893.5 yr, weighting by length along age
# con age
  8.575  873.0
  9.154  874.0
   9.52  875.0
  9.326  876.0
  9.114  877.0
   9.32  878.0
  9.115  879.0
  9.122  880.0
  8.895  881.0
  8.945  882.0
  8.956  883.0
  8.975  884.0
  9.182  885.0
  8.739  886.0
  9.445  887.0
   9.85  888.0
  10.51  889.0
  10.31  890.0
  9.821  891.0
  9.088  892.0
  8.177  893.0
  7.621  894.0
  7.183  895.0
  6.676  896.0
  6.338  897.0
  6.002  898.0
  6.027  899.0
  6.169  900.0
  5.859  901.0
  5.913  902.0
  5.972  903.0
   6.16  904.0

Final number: 9.35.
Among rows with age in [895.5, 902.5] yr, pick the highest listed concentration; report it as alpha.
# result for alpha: 6.676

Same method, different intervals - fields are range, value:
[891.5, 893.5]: 9.088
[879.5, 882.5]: 9.122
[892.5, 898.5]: 8.177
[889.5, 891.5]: 10.31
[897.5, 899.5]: 6.027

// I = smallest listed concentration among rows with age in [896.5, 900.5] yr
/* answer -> 6.002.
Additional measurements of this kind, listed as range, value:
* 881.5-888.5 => 8.739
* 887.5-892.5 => 9.088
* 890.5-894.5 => 7.621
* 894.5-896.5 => 6.676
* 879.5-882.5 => 8.895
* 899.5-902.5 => 5.859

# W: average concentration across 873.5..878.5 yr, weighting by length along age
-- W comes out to 9.29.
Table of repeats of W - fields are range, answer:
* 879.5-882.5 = 8.99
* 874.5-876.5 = 9.42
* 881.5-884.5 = 8.96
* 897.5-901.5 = 6.01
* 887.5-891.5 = 10.1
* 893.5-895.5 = 7.4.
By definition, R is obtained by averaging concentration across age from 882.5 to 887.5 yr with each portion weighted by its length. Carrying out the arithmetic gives 9.06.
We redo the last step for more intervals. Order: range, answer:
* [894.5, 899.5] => 6.45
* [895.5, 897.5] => 6.51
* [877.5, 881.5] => 9.11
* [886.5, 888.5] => 9.65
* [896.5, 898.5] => 6.17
